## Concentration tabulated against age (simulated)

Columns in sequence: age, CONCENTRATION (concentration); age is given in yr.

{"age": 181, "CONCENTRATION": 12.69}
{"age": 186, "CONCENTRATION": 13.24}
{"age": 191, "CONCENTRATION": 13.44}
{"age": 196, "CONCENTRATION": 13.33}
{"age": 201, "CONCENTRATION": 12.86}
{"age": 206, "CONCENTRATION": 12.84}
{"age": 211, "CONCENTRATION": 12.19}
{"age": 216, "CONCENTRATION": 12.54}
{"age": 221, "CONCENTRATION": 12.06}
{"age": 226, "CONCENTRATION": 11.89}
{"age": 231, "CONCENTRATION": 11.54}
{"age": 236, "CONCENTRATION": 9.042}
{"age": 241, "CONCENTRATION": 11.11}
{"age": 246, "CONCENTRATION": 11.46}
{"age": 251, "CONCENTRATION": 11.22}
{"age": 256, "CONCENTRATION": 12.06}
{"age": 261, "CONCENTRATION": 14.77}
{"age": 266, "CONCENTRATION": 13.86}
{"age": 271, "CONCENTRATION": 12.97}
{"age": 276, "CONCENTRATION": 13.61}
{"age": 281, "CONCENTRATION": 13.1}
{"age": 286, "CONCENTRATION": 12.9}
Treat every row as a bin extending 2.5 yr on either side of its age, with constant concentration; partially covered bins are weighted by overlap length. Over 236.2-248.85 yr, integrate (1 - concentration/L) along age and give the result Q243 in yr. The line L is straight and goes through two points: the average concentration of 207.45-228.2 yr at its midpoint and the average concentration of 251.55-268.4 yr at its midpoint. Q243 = 1.9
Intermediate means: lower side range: 12.2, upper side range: 13.3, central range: 10.9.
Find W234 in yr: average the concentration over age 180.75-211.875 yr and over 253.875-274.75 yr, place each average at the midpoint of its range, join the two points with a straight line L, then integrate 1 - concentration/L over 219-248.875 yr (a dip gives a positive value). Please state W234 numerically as 4.7 yr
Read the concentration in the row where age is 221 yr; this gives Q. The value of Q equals 12.06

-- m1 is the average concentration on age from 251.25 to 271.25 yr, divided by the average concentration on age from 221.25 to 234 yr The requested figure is 1.13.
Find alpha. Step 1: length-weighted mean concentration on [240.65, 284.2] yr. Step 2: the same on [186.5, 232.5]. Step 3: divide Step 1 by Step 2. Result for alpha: 1.02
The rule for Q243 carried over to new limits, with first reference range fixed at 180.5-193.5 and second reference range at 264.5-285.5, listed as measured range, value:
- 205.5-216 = 0.6 yr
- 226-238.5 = 2.5 yr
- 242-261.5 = 1.8 yr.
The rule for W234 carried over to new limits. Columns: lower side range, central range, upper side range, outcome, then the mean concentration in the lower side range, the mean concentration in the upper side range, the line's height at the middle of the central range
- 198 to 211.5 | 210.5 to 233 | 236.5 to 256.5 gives 0.1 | 12.7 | 11.2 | 12.1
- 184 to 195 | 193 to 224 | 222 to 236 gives -0.7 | 13.3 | 11.3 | 12.3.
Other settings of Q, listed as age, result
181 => 12.69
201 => 12.86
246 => 11.46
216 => 12.54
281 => 13.1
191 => 13.44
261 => 14.77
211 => 12.19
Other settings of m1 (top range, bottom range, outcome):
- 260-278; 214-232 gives 1.14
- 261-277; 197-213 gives 1.08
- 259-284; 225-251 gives 1.24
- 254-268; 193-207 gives 1.04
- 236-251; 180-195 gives 0.83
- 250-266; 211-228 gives 1.07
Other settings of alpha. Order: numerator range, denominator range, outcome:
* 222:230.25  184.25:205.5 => 0.90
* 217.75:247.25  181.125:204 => 0.85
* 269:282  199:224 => 1.06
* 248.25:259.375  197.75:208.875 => 0.92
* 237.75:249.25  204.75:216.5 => 0.89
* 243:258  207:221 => 0.93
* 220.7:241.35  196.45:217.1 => 0.87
